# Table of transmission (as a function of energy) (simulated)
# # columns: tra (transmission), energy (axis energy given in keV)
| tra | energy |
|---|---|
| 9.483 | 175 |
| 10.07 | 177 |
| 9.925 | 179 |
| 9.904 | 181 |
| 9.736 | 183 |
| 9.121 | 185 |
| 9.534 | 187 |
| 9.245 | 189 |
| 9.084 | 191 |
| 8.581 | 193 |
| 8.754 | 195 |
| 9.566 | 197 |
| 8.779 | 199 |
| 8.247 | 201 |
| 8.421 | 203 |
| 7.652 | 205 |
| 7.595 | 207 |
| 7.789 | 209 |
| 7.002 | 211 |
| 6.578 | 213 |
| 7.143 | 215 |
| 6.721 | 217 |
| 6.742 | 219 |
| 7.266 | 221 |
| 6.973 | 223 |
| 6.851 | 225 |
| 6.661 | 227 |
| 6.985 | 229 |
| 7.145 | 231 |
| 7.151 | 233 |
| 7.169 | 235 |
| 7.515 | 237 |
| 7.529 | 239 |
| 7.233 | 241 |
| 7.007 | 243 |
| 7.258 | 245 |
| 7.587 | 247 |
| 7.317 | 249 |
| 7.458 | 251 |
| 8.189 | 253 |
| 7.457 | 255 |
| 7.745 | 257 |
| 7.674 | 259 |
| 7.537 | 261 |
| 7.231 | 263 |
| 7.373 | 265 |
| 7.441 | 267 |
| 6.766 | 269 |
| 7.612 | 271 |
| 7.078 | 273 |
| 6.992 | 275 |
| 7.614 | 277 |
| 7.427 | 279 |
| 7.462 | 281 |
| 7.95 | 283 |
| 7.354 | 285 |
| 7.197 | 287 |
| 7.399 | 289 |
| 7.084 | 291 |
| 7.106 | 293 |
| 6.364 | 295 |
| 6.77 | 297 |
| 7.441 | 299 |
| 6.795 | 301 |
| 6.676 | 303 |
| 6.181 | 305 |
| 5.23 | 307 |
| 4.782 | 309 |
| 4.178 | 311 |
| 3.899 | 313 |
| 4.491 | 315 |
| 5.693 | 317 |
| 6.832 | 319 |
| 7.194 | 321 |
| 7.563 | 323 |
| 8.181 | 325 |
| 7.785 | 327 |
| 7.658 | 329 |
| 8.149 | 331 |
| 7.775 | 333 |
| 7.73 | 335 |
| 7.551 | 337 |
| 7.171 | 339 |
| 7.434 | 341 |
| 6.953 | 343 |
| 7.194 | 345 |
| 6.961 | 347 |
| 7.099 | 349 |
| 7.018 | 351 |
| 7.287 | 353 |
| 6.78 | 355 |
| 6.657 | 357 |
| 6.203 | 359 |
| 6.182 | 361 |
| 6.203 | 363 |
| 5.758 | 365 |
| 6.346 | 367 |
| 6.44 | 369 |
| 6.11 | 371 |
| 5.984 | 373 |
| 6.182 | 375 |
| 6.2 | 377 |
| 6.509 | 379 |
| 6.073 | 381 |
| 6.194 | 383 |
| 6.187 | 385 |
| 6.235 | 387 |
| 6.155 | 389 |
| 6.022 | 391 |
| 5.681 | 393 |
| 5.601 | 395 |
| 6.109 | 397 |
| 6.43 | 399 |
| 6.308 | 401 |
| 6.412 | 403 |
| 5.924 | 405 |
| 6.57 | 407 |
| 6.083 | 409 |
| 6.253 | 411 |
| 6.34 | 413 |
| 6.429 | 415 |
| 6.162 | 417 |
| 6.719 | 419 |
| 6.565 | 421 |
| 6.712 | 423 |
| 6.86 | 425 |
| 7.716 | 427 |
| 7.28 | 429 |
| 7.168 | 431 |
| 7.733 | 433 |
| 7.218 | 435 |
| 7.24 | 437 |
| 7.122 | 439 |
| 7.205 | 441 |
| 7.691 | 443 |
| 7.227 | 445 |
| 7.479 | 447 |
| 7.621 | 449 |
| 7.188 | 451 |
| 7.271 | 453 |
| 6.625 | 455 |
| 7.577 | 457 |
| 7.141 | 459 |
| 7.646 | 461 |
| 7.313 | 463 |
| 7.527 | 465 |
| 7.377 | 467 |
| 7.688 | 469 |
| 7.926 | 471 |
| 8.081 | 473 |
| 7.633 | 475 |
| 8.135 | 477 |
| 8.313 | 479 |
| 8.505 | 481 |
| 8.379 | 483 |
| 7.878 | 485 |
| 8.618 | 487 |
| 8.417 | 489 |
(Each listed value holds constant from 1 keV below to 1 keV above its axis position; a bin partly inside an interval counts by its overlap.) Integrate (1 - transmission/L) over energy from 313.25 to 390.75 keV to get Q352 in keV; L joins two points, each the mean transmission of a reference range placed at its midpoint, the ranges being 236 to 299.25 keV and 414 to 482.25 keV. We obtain 6.8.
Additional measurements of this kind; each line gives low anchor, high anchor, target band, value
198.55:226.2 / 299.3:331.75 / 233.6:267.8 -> -2.3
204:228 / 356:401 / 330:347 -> -2.9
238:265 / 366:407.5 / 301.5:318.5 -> 4.1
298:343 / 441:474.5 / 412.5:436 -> 1.1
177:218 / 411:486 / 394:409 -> 2.7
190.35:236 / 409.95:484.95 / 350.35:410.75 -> 9.4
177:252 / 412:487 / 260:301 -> 2.7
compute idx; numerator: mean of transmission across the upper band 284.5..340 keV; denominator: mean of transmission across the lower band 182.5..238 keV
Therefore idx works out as 0.86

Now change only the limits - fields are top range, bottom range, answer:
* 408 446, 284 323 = 1.10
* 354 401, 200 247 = 0.85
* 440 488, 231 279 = 1.04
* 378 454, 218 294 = 0.91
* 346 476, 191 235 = 0.89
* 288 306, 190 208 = 0.81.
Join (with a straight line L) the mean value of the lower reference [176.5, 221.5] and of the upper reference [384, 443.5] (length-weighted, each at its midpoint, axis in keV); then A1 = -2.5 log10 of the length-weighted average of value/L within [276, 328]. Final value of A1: 0.14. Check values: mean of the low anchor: 8.41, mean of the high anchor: 6.6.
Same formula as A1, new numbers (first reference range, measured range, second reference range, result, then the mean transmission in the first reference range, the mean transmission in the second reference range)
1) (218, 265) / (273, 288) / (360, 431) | -0.05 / 7.29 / 6.32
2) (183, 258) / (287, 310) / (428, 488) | 0.17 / 7.73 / 7.59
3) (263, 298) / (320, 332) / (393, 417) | -0.13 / 7.23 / 6.2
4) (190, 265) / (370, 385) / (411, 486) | 0.20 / 7.55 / 7.36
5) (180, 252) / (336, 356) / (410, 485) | 0.06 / 7.81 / 7.33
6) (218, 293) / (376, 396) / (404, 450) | 0.15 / 7.31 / 6.93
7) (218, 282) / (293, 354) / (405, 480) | 0.08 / 7.3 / 7.19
